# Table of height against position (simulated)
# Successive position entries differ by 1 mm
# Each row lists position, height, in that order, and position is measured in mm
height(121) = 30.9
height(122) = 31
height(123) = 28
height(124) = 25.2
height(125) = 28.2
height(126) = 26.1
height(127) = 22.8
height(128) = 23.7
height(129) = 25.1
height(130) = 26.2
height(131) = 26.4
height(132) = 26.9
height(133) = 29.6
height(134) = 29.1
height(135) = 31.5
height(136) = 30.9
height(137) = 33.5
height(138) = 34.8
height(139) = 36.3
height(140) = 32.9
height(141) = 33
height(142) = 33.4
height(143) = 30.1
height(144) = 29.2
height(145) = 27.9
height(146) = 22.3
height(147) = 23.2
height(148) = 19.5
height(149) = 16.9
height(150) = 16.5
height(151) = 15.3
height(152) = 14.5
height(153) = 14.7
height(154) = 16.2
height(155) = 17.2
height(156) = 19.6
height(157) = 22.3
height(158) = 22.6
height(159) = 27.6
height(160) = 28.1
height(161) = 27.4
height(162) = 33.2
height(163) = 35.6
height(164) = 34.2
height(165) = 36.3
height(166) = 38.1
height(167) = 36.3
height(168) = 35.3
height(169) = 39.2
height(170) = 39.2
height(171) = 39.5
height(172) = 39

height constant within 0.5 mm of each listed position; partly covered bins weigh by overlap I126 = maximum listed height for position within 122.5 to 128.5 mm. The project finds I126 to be 28.2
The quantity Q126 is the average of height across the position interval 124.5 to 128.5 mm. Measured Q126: 25.2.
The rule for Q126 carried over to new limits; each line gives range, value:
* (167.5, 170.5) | 37.9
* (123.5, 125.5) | 26.7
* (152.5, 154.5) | 15.4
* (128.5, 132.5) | 26.1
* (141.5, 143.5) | 31.8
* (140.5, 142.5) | 33.2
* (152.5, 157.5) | 18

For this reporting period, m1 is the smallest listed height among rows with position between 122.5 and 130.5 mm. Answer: 22.8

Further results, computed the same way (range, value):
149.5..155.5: 14.5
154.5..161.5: 17.2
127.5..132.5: 23.7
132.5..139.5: 29.1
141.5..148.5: 19.5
